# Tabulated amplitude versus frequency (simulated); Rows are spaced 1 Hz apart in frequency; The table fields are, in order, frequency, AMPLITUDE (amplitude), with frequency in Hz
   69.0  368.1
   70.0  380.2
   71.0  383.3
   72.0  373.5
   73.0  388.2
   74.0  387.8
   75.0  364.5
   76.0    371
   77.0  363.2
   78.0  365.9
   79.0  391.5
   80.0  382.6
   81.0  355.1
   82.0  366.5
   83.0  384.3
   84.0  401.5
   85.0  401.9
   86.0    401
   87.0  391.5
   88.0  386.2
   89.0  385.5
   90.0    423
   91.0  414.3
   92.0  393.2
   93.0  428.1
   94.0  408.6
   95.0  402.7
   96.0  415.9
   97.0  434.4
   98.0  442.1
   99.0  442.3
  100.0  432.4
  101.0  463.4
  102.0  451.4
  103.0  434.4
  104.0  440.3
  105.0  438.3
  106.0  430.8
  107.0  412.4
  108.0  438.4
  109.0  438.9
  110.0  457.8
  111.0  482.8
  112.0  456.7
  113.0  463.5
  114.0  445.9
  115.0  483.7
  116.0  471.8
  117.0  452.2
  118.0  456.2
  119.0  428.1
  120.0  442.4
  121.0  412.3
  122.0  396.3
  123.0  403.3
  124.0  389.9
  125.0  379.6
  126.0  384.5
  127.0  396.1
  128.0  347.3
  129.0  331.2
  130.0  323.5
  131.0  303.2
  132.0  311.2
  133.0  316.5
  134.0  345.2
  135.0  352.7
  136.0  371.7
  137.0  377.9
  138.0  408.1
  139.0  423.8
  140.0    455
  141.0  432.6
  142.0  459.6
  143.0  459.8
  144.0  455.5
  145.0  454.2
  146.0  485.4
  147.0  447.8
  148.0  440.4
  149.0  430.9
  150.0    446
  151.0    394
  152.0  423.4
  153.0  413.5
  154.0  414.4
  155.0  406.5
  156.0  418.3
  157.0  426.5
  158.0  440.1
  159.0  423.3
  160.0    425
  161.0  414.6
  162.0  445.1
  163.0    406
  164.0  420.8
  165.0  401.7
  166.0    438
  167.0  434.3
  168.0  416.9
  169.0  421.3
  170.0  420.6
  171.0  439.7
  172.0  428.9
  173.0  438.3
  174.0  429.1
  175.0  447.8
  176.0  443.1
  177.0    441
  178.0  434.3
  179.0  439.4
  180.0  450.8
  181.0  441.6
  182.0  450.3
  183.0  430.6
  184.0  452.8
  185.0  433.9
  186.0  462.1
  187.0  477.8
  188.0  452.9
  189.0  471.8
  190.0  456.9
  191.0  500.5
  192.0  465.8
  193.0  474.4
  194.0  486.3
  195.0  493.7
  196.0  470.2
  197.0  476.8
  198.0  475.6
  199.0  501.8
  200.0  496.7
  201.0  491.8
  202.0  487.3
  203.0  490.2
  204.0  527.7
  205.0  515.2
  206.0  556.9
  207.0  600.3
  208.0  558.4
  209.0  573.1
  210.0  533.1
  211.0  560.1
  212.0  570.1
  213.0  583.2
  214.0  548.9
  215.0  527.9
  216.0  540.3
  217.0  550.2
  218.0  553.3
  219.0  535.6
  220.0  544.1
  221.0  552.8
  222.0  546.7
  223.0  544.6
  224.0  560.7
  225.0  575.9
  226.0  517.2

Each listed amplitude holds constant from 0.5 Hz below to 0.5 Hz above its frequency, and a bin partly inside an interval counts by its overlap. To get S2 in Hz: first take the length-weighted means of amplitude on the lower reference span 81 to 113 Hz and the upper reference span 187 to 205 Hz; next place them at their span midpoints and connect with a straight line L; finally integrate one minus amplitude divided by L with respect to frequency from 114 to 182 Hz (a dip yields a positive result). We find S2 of 5.6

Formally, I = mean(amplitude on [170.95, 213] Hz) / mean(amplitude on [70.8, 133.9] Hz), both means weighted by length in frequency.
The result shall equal 1.19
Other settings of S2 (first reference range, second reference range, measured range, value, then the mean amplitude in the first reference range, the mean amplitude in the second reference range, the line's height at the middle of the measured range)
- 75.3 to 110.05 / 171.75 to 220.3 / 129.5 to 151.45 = 2.19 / 410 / 493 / 449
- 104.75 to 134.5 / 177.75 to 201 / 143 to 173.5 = 0.71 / 408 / 466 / 440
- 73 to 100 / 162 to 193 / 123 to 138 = 2.26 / 397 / 442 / 419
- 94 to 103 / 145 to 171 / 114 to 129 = 0.55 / 434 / 427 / 431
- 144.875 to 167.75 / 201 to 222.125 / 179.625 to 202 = 1.39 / 428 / 544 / 500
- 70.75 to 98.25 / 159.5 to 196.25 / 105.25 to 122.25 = -1.54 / 393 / 445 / 409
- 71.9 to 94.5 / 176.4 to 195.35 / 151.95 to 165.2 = 0.59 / 388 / 458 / 440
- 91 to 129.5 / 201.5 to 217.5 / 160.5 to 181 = 2.80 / 427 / 545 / 499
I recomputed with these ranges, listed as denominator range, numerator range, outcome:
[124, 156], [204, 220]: 1.38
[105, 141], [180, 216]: 1.23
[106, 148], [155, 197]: 1.07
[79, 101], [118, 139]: 0.92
